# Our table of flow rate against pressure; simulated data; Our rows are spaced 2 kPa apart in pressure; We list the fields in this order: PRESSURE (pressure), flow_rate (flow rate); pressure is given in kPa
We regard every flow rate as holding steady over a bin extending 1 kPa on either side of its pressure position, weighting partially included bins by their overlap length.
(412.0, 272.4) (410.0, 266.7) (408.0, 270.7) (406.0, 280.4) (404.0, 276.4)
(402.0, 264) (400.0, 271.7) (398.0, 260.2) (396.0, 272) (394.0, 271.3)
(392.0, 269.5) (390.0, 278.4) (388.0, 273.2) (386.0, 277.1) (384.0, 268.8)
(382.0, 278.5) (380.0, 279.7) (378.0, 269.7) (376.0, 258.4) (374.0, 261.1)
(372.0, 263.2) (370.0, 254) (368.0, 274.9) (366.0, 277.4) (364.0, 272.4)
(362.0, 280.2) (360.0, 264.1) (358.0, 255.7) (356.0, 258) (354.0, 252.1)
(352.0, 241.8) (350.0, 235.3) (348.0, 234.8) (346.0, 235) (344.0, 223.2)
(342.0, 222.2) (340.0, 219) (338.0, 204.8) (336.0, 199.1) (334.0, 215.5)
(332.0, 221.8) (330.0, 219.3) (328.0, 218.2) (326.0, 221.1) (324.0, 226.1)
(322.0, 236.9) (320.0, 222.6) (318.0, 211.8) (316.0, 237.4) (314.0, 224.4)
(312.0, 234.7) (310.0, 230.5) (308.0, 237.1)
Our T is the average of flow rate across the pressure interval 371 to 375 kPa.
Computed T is 262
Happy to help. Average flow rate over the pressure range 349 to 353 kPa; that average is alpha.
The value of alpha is 239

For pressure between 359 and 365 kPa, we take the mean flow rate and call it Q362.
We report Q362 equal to 272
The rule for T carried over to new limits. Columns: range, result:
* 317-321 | 217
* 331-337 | 212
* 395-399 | 266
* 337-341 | 212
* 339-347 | 225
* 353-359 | 255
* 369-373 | 259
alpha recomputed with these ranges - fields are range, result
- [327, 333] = 220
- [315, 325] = 227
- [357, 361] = 260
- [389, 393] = 274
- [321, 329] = 226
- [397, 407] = 271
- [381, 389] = 274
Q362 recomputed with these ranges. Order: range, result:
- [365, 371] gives 269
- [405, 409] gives 276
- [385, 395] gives 274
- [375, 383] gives 272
